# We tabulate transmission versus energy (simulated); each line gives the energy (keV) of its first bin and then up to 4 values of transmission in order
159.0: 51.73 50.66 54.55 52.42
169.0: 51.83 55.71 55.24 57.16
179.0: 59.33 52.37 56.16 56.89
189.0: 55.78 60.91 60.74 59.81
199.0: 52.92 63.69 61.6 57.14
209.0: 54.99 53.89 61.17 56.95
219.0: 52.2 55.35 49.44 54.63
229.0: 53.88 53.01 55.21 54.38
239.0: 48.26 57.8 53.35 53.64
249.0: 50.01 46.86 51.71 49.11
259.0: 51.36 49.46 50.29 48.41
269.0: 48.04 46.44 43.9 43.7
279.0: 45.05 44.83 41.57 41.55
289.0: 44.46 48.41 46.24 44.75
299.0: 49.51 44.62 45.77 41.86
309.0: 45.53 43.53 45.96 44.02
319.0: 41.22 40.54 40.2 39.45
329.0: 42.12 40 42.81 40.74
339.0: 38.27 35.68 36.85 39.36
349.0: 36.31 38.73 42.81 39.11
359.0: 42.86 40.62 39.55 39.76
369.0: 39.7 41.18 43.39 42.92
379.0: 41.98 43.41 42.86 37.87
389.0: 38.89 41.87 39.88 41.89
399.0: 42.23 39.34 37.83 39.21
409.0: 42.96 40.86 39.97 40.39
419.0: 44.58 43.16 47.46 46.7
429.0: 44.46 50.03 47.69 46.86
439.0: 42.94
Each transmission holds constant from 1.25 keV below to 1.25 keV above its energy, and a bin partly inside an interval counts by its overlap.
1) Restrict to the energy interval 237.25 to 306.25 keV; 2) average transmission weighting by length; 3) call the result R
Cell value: 47.7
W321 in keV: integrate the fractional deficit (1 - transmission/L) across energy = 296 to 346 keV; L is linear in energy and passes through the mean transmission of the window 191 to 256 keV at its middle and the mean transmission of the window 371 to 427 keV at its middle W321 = 5.9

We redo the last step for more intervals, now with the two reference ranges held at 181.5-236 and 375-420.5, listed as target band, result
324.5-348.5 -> 3.5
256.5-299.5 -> 3.7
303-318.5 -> 1.2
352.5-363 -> 0.7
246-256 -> 0.5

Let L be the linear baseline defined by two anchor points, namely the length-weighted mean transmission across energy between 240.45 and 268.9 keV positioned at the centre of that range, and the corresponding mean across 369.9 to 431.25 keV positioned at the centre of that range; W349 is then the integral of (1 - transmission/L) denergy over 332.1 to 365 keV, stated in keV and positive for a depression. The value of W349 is 4.11 keV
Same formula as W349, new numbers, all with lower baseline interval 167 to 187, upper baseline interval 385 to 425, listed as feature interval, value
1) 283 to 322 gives 2.5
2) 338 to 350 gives 2.0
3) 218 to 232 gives -0.2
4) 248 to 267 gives 0.3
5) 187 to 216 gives -2.4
